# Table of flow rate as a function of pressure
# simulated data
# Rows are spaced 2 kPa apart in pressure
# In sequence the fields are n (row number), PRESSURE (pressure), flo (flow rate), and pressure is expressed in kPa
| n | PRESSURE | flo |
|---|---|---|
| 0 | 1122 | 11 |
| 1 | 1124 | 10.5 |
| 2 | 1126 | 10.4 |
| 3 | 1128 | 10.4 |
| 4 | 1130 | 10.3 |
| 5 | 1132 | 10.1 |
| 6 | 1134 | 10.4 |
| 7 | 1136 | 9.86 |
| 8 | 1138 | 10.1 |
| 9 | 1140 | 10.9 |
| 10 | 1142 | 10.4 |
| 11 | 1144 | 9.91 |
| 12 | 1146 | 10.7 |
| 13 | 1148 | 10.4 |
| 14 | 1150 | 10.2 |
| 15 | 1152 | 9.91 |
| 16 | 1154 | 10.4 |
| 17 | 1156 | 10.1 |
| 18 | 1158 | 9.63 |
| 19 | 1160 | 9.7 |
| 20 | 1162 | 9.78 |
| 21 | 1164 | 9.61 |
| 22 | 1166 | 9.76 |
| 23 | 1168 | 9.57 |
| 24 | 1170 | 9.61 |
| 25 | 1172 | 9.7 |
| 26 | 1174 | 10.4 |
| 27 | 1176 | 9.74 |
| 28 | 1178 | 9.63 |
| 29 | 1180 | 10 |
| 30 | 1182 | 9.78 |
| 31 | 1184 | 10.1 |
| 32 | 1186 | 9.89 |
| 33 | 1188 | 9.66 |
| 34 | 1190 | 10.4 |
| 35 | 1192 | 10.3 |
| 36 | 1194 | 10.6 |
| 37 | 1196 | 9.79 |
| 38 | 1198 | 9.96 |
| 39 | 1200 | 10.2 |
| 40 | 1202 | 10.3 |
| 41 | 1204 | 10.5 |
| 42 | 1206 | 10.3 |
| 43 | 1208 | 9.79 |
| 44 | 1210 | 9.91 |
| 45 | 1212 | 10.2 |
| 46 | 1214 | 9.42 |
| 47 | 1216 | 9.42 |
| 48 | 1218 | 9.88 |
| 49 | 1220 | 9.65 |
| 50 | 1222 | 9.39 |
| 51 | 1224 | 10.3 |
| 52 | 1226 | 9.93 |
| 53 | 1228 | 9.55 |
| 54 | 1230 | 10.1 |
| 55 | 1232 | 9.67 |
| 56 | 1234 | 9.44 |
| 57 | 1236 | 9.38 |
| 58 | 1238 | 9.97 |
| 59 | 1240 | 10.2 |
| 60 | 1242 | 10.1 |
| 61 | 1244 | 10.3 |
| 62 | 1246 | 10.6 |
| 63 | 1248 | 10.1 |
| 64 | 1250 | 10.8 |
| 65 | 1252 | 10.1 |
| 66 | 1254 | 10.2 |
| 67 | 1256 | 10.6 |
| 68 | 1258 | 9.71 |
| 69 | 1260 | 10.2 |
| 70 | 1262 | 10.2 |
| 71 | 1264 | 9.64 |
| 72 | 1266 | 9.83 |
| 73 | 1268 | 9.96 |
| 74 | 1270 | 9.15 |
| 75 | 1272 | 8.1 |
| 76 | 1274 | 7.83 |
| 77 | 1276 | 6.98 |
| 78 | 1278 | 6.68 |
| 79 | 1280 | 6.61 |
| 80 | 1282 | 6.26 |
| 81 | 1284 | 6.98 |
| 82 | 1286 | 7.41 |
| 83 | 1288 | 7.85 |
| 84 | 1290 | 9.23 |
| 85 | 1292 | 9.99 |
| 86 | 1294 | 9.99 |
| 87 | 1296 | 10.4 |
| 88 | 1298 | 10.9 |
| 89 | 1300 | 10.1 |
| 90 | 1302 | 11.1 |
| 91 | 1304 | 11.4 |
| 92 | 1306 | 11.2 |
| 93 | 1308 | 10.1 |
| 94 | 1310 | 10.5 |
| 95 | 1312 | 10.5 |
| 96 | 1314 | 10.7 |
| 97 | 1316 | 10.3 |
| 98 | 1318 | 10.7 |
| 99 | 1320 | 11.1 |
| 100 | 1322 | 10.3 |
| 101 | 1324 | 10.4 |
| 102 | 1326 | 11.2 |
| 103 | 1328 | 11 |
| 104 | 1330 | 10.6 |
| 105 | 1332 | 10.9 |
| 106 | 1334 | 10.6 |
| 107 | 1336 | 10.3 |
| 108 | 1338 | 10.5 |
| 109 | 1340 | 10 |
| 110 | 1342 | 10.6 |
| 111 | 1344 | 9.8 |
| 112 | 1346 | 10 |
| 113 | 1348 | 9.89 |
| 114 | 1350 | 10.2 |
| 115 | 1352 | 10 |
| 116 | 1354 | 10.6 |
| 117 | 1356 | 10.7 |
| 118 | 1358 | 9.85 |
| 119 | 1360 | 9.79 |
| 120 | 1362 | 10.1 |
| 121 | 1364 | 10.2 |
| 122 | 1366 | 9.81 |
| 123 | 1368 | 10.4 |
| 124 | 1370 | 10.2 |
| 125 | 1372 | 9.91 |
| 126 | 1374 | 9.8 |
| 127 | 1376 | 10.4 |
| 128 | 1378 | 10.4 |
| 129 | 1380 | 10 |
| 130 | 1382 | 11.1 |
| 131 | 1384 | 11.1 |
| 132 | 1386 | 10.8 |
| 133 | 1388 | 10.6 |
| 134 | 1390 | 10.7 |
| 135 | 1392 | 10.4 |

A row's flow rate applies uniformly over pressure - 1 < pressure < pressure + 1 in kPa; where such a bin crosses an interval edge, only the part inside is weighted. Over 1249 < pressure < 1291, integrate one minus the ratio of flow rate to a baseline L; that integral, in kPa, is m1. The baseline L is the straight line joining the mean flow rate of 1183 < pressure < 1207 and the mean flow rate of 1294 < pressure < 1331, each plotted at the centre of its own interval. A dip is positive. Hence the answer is 6.8 kPa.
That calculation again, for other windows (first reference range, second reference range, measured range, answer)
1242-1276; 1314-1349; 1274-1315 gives 3.7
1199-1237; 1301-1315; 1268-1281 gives 3.4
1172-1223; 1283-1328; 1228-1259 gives -0.1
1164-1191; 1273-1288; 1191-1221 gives -3.1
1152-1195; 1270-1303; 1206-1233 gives -1.3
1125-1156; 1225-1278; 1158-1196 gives 0.7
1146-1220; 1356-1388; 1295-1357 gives -2.0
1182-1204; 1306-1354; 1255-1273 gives 1.0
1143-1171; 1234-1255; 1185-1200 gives -0.1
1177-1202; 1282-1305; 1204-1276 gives -0.4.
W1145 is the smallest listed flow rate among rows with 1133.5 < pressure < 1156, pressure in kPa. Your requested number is 9.86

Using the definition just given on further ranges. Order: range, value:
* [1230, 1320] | 6.26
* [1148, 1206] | 9.57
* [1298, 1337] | 10.1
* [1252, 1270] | 9.15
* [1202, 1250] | 9.38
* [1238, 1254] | 9.97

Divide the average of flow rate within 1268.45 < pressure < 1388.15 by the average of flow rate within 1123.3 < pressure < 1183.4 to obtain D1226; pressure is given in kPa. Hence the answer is 1.0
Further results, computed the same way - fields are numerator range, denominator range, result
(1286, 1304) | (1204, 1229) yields 1.00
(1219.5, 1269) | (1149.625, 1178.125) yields 1.02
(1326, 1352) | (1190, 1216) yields 1.03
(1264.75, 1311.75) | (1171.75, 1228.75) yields 0.91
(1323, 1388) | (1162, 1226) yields 1.04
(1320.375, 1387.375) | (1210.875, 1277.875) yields 1.07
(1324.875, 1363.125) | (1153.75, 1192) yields 1.05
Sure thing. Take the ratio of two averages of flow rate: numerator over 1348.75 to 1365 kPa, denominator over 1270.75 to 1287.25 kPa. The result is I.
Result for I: 1.4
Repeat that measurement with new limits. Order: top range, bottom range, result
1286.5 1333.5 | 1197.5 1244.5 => 1.05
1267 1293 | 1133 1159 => 0.78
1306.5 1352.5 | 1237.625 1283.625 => 1.13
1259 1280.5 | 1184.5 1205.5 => 0.86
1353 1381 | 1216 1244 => 1.03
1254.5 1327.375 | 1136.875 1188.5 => 0.96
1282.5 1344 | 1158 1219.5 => 1.03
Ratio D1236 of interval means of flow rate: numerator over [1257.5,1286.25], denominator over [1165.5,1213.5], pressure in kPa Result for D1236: 0.84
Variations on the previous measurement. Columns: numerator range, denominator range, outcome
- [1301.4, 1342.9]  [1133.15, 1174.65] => 1.06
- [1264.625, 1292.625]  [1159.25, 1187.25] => 0.82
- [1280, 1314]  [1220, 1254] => 0.96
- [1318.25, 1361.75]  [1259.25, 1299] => 1.20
